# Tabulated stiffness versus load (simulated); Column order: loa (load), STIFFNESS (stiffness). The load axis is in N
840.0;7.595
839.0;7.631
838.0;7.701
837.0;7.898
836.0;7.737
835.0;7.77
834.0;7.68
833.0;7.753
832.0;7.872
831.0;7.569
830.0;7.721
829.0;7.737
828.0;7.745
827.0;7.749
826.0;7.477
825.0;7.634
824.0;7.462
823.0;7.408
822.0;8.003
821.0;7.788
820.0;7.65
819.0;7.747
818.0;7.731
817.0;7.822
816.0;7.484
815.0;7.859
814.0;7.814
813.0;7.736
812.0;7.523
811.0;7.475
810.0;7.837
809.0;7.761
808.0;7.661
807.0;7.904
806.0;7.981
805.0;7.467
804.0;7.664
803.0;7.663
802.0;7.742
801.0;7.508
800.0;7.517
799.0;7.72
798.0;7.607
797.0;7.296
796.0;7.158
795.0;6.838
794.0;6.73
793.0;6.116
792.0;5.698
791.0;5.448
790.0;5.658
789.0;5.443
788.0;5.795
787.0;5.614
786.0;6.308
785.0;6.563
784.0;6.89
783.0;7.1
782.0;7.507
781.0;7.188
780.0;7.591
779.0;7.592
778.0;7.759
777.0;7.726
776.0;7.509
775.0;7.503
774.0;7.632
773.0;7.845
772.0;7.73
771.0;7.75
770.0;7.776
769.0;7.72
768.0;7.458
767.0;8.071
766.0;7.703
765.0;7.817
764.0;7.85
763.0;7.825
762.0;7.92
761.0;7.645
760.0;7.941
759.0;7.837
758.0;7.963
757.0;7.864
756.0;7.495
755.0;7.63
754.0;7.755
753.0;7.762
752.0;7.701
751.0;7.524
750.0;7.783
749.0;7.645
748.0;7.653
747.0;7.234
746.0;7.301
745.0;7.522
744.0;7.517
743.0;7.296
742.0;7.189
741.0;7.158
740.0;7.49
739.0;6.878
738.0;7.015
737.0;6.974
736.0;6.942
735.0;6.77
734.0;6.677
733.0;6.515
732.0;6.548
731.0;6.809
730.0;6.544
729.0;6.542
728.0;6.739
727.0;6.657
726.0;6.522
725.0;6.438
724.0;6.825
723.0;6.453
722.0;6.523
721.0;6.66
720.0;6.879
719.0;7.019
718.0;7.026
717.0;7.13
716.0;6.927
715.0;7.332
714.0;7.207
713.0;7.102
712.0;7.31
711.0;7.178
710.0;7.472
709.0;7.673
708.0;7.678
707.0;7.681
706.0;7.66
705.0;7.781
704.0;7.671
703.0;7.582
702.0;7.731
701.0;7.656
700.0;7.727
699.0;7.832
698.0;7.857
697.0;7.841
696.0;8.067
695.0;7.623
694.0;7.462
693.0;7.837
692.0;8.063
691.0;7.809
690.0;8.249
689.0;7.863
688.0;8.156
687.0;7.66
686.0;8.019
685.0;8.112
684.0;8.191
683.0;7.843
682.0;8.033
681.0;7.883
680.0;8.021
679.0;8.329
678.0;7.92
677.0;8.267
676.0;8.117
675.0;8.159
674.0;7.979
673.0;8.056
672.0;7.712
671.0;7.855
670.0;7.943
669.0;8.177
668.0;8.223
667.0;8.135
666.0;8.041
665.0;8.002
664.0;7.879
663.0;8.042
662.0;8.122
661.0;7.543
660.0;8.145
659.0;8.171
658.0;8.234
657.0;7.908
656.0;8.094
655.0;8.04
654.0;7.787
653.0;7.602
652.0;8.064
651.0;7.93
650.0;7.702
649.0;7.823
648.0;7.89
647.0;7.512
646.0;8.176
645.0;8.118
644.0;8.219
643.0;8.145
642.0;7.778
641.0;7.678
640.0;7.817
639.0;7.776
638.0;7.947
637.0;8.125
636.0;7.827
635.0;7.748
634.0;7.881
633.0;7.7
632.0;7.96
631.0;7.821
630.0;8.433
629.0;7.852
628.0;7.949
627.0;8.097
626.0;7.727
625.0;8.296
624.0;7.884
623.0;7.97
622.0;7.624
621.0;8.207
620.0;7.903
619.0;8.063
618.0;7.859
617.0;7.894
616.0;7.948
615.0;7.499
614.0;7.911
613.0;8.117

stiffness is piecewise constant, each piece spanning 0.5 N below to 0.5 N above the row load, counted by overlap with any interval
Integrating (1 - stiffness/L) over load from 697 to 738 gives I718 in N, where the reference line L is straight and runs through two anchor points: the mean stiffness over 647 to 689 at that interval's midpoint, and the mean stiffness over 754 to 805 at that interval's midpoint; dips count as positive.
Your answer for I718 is 3.02 N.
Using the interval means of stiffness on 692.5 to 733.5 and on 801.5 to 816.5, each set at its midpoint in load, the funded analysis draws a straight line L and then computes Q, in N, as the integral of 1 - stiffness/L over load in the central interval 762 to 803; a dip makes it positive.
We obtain 2.1 N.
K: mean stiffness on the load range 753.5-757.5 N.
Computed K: 7.69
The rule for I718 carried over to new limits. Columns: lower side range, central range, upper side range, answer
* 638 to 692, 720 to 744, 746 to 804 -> 2.45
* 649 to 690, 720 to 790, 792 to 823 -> 4.41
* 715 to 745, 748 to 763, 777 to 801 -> -2.01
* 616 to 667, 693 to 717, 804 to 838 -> 0.90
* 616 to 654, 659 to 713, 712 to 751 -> -3.26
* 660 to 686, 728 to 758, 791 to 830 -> 2.00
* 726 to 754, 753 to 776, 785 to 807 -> -2.50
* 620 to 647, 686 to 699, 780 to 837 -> -0.25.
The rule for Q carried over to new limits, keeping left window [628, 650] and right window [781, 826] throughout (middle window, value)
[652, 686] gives -1.0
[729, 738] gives 0.9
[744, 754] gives -0.2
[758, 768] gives -0.6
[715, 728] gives 1.4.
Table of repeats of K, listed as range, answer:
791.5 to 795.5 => 6.35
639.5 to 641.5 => 7.75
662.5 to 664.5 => 7.96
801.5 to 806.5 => 7.7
